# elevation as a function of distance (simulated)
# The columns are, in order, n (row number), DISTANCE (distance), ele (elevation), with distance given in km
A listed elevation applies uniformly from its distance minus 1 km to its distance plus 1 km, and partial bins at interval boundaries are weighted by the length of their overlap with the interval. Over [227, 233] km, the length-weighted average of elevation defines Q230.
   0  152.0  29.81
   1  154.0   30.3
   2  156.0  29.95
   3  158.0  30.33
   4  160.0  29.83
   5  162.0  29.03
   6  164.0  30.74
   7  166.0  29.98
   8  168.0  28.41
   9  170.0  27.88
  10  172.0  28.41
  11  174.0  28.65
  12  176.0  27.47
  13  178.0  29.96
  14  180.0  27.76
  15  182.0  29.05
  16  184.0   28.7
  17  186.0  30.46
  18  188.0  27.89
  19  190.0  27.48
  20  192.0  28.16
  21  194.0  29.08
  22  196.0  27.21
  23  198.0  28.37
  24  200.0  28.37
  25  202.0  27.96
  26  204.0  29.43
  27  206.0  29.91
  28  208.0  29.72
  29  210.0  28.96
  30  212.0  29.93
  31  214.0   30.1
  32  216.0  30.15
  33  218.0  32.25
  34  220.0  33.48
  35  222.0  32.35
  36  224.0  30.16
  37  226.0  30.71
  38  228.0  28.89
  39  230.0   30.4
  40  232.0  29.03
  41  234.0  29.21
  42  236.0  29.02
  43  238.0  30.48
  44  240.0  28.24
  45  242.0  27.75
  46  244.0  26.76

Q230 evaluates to 29.4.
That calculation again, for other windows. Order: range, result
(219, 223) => 32.9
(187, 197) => 28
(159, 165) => 29.9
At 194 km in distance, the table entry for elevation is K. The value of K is 29.08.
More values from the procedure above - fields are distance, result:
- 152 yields 29.81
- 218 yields 32.25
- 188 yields 27.89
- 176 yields 27.47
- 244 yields 26.76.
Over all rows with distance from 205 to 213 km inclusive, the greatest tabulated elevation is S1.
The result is 29.93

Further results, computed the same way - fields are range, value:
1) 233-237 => 29.21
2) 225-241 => 30.71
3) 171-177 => 28.65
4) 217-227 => 33.48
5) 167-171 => 28.41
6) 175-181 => 29.96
